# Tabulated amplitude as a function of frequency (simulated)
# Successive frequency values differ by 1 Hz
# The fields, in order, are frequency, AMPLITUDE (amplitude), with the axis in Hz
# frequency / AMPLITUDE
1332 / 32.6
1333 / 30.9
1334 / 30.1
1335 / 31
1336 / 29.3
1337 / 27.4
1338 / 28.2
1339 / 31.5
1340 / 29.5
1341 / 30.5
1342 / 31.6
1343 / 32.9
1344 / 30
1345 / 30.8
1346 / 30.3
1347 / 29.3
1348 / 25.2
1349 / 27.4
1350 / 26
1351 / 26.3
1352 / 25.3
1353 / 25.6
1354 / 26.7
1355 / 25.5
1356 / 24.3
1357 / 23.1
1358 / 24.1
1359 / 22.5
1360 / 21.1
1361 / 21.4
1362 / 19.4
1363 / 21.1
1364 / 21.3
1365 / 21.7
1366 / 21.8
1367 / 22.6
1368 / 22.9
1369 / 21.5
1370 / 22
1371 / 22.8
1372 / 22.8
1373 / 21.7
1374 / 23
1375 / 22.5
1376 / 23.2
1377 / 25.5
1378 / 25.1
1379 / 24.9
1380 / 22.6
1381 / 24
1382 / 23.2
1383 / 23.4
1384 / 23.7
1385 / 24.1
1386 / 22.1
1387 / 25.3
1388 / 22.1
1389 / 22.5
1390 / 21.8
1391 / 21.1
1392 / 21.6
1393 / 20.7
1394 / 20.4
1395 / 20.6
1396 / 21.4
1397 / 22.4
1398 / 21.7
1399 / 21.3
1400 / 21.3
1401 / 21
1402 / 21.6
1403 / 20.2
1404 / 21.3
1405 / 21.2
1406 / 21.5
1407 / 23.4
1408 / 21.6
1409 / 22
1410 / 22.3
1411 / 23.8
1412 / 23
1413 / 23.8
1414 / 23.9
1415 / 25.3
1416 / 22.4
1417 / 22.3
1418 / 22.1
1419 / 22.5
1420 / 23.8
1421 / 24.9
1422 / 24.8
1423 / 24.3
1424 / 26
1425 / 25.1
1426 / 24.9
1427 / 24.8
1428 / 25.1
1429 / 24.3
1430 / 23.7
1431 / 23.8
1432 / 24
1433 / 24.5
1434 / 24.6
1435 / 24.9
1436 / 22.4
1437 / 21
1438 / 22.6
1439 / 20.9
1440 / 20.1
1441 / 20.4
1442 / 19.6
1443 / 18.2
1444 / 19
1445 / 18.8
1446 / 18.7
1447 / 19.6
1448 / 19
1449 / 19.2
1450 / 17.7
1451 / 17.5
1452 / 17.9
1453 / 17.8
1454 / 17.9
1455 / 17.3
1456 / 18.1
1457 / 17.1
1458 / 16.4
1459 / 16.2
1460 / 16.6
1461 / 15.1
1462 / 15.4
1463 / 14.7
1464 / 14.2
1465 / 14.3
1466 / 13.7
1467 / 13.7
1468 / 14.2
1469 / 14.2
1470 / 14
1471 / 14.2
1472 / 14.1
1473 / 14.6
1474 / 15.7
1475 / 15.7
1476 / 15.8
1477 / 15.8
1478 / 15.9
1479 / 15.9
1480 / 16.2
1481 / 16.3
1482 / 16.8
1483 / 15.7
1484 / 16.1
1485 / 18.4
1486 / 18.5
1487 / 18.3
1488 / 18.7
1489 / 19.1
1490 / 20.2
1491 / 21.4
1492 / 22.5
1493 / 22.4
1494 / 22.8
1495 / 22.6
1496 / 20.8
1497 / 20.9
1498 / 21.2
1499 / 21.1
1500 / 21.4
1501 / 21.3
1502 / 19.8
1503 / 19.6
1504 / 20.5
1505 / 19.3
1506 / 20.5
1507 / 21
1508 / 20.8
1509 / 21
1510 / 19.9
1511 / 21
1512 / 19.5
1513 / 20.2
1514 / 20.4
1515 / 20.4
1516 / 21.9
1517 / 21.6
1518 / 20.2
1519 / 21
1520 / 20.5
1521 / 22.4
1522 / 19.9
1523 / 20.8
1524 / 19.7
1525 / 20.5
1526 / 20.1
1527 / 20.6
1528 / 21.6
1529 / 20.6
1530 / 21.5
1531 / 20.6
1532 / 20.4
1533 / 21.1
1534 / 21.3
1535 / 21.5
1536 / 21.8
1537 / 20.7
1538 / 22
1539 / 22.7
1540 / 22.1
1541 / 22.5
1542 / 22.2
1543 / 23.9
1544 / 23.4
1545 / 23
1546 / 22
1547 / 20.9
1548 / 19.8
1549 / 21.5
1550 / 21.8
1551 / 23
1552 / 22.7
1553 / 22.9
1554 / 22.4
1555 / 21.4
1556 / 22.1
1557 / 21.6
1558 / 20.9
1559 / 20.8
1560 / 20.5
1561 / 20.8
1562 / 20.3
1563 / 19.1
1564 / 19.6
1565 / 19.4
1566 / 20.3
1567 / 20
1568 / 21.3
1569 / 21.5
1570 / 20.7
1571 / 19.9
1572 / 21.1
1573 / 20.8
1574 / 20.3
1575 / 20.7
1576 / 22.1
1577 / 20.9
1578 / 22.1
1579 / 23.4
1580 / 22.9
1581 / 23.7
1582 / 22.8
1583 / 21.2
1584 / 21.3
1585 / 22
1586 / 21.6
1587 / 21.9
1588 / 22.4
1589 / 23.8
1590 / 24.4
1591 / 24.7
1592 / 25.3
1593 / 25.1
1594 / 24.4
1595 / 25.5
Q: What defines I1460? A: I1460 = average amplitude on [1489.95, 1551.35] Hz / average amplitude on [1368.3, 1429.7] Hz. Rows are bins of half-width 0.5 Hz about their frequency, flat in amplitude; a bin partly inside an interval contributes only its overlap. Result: 0.9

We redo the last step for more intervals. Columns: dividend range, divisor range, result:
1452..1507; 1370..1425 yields 0.78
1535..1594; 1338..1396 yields 0.90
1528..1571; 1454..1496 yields 1.27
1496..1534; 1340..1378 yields 0.83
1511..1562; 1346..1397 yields 0.92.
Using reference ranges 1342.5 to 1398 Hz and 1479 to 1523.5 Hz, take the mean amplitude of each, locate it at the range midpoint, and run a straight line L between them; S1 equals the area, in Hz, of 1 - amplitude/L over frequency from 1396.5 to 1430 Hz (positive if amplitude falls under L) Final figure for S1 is -0.8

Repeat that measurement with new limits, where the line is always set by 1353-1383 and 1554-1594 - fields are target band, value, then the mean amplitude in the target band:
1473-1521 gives 5.8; 19.5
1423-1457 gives 2.0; 21.2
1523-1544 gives 0.5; 21.4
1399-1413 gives 0.5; 21.9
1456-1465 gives 2.7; 15.8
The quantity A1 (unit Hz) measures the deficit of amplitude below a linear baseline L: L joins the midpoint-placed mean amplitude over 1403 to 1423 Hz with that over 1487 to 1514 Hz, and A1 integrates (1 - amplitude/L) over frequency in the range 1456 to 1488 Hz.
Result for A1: 8.54 Hz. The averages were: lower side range 22.9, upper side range 20.7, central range 15.7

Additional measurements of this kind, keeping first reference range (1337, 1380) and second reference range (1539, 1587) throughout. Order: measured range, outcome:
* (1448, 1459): 2.71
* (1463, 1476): 4.89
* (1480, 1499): 2.72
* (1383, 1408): 2.65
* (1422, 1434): -0.35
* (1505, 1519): 1.13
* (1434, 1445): 1.26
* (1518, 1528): 0.72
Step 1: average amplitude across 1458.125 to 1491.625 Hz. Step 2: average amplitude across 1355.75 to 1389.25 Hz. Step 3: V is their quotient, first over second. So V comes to 0.7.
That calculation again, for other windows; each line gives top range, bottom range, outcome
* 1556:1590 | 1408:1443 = 0.92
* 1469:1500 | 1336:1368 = 0.70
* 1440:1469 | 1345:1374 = 0.72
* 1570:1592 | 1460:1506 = 1.25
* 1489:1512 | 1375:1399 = 0.92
